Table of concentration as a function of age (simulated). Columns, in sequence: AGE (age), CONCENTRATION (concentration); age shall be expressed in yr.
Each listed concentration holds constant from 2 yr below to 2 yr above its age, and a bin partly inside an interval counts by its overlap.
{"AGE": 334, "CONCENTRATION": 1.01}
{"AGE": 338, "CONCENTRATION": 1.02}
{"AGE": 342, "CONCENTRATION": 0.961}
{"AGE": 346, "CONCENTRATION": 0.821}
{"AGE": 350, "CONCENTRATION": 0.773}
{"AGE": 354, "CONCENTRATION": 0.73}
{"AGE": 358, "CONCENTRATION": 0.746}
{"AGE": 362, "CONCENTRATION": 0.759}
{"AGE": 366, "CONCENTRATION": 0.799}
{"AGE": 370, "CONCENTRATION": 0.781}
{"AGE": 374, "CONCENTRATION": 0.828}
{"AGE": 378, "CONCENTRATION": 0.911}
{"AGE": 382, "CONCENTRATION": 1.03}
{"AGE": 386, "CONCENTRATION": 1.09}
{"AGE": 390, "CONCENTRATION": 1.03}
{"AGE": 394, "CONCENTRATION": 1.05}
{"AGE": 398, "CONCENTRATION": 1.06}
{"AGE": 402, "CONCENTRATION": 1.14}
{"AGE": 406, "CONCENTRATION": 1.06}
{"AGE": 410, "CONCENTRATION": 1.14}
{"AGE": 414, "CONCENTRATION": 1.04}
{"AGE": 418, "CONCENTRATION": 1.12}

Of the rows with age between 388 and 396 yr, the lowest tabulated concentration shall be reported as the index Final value 1.03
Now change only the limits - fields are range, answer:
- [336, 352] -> 0.773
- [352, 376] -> 0.73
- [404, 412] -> 1.06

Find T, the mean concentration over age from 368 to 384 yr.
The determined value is 0.887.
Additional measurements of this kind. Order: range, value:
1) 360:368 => 0.779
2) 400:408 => 1.1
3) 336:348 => 0.934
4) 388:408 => 1.07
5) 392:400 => 1.06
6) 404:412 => 1.1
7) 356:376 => 0.783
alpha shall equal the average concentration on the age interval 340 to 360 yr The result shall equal 0.806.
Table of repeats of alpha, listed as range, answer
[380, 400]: 1.05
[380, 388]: 1.06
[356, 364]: 0.752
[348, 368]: 0.761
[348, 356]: 0.752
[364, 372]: 0.79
